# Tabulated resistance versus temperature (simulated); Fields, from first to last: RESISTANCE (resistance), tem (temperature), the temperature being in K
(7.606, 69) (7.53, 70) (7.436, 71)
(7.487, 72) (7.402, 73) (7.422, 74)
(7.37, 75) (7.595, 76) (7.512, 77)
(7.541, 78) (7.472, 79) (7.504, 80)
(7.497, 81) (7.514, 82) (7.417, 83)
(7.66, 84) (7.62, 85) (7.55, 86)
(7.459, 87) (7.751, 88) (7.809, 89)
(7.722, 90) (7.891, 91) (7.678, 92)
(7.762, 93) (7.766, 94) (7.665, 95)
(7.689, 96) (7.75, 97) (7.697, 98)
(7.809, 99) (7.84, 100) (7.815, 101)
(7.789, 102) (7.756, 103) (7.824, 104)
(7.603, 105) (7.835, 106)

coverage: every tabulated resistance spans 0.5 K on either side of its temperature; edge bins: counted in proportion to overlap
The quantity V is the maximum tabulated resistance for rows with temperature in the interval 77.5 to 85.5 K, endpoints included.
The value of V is 7.66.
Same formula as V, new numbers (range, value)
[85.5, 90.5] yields 7.809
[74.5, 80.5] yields 7.595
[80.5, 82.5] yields 7.514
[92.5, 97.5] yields 7.766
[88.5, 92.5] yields 7.891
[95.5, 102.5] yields 7.84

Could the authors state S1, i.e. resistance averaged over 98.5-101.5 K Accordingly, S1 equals 7.82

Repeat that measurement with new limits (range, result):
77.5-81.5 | 7.5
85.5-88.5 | 7.59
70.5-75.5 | 7.42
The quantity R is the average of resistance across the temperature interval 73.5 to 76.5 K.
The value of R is 7.46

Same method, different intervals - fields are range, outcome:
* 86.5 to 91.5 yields 7.73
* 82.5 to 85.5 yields 7.57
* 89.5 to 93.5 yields 7.76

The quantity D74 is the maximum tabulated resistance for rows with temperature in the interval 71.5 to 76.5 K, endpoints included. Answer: 7.595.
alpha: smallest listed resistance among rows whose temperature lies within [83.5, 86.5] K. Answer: 7.55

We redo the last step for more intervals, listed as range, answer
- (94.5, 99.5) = 7.665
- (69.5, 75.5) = 7.37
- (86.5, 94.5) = 7.459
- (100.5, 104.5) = 7.756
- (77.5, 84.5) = 7.417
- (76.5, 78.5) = 7.512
